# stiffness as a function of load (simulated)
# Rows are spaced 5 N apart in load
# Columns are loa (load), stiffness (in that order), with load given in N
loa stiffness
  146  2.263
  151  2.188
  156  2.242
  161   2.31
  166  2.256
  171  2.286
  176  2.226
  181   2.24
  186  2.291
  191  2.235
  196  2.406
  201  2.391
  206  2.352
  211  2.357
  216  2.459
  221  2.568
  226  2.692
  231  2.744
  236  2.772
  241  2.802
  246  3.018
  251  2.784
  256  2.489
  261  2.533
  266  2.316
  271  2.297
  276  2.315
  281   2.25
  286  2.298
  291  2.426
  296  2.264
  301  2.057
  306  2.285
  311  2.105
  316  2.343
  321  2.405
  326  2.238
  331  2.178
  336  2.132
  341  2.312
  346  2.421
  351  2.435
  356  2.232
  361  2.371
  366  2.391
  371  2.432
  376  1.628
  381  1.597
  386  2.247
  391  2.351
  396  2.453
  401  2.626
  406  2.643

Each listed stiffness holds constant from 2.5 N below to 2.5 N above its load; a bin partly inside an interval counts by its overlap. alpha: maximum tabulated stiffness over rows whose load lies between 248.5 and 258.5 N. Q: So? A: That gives 2.784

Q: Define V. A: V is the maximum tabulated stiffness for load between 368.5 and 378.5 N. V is 2.432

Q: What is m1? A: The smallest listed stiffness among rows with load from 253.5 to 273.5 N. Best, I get 2.297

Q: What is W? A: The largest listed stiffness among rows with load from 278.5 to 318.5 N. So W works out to 2.426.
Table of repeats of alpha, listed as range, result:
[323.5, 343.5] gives 2.312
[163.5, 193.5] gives 2.291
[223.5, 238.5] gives 2.772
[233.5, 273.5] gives 3.018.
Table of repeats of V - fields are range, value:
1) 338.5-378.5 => 2.435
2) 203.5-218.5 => 2.459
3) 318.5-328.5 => 2.405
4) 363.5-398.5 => 2.453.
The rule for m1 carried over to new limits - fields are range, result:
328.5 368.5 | 2.132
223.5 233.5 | 2.692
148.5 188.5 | 2.188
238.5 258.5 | 2.489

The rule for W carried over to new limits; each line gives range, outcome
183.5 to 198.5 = 2.406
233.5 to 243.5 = 2.802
